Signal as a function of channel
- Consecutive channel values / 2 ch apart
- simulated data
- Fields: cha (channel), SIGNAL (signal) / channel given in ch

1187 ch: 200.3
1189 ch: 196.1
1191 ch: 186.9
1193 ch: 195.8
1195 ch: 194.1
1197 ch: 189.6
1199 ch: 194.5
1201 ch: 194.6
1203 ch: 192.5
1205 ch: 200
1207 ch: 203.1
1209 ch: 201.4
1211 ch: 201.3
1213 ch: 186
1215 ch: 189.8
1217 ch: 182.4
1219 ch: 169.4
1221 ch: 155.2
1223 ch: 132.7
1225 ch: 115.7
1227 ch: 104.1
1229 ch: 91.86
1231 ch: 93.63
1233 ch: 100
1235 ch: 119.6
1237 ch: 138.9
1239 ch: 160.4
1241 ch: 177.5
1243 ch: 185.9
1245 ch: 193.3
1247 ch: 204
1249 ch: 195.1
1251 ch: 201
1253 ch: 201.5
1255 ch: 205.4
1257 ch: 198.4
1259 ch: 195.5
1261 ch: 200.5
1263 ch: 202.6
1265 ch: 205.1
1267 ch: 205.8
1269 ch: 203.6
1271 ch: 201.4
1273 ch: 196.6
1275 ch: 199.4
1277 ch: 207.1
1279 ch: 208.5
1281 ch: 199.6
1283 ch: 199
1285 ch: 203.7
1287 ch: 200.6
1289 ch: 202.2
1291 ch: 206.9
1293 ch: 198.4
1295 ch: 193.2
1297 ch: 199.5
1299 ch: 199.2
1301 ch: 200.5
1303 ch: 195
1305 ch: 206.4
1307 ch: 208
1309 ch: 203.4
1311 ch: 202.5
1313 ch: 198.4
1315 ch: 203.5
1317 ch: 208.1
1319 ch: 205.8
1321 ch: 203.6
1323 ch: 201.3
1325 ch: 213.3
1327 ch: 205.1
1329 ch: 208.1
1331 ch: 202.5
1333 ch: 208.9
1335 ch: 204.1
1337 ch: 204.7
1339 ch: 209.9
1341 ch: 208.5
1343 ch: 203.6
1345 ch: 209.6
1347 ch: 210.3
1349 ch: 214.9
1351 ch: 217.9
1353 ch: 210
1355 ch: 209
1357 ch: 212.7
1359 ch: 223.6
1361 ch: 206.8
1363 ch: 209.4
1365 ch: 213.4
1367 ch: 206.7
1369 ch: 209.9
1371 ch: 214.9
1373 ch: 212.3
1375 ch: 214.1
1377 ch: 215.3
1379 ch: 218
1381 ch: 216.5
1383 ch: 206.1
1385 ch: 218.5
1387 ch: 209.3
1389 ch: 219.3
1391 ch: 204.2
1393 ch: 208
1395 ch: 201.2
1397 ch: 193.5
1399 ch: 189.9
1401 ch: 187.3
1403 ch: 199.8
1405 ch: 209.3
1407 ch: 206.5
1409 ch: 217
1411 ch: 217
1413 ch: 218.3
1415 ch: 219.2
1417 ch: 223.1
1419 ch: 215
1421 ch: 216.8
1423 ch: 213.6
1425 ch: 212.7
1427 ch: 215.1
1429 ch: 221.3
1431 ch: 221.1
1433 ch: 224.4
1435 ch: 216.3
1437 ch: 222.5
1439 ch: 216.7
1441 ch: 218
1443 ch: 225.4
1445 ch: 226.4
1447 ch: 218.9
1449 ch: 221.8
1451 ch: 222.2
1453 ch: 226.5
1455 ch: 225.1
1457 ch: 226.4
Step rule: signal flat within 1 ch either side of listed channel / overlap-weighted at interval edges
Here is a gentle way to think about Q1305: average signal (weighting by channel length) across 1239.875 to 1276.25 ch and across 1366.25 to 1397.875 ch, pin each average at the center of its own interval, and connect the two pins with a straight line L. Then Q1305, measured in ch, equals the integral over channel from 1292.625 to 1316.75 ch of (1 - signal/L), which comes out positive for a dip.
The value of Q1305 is 0.2 ch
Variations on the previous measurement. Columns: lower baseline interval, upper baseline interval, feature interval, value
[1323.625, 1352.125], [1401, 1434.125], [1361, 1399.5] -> 0.4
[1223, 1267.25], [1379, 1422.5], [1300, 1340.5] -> -3.8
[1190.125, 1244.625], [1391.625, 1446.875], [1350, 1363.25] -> -1.0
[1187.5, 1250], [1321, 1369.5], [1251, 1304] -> -3.8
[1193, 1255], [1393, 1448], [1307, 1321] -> -1.0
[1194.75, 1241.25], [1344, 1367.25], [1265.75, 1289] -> -2.4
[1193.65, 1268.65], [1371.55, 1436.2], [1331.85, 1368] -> -1.7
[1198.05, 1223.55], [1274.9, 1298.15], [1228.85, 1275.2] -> 3.7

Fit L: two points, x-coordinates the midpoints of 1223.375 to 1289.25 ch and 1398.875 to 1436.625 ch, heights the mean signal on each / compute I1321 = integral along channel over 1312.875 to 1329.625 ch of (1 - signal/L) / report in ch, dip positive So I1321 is -1.1 ch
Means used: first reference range 179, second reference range 214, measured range 206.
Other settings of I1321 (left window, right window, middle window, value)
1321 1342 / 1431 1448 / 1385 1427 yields 1.39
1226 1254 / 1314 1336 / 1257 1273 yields -2.99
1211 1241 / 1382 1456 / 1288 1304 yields -2.97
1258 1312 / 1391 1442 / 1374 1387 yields -0.32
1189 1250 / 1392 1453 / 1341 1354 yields -0.89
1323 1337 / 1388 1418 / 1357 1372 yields -0.37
